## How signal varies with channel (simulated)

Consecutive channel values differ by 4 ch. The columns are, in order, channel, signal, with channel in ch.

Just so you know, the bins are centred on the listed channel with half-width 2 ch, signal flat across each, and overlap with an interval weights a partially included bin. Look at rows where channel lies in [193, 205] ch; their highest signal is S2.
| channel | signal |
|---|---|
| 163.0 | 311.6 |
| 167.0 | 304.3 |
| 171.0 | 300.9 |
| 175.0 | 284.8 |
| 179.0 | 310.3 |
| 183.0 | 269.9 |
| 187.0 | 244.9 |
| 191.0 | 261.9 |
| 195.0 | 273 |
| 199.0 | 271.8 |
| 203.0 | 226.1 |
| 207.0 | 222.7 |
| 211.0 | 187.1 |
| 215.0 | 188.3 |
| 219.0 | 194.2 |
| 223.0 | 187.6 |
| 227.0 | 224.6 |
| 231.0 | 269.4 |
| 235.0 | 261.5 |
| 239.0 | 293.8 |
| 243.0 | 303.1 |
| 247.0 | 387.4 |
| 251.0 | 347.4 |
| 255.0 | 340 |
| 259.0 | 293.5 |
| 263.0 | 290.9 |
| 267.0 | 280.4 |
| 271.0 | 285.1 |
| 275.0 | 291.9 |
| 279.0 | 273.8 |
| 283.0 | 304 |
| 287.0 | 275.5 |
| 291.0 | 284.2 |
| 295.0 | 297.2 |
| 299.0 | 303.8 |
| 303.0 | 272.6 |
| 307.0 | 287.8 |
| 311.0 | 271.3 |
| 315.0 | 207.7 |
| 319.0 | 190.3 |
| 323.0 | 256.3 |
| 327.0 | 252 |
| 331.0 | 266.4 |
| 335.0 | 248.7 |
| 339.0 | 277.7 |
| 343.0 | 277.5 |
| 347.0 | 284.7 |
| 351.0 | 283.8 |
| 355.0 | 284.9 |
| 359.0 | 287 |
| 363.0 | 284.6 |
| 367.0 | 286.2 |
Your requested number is 273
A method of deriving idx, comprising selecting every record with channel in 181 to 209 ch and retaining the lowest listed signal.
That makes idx 222.7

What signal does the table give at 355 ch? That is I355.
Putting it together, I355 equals 284.9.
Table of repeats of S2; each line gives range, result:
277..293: 304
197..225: 271.8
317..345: 277.7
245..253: 387.4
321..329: 256.3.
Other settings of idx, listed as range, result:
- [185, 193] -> 244.9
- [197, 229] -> 187.1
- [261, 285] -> 273.8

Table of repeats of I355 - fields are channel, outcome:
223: 187.6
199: 271.8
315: 207.7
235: 261.5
